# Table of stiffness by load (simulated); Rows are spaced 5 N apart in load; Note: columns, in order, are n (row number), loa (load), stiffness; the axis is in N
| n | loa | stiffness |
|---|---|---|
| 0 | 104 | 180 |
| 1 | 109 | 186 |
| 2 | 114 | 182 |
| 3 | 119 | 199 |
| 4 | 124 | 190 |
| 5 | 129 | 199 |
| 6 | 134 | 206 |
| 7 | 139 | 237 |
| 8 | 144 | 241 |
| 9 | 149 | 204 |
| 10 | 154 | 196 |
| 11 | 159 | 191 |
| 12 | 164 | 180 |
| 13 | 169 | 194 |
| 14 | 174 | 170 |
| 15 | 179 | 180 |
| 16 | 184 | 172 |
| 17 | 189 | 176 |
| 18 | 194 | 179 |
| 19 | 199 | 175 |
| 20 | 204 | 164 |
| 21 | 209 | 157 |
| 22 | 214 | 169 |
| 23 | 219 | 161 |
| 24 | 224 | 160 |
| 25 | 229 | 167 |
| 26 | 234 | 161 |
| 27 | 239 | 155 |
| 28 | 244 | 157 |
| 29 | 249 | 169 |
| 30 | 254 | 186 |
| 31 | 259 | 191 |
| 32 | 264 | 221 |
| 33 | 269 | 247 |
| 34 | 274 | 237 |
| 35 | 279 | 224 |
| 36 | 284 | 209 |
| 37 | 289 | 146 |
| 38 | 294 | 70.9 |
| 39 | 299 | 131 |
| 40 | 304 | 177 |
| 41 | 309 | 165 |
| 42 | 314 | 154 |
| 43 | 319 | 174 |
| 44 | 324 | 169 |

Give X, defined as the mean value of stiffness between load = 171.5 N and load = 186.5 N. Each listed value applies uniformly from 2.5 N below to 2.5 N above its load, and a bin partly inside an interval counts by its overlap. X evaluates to 174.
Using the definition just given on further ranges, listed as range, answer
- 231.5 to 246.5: 158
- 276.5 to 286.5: 216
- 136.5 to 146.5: 239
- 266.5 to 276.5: 242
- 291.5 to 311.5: 136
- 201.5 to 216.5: 163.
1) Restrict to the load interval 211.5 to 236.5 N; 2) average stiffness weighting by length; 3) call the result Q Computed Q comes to 164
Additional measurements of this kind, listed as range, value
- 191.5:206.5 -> 173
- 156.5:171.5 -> 188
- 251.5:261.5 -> 188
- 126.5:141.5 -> 214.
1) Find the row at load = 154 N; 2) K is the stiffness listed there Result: 196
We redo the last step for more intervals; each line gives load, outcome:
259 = 191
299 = 131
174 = 170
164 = 180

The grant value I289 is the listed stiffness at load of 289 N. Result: 146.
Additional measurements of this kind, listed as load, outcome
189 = 176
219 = 161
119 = 199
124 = 190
